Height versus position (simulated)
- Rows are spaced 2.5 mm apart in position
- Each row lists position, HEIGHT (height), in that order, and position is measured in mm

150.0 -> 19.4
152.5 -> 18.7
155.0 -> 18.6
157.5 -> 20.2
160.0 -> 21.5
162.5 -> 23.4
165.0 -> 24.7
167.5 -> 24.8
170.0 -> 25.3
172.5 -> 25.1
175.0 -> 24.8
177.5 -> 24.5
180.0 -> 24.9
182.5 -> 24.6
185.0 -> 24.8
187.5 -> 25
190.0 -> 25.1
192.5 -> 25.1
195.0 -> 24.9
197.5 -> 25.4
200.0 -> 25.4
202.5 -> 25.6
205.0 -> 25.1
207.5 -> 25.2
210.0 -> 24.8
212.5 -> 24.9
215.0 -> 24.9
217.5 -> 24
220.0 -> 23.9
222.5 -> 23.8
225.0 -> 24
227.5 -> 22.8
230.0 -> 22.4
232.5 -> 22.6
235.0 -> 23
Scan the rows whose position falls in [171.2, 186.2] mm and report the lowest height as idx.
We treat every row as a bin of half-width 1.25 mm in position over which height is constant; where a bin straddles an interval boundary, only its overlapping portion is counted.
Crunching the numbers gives 24.5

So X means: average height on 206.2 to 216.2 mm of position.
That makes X 25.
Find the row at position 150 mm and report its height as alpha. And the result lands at 19.4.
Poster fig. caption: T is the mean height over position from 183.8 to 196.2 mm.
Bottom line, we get 25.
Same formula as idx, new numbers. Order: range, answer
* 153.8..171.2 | 18.6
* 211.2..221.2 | 23.9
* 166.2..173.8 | 24.8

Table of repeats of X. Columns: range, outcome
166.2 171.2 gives 25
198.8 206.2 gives 25.4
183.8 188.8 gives 24.9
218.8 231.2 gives 23.4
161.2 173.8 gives 24.6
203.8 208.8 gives 25.1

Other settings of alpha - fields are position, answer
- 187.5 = 25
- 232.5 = 22.6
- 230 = 22.4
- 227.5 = 22.8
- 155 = 18.6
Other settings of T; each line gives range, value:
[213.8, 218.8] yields 24.4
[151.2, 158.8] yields 19.2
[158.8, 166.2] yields 23.2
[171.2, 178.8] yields 24.8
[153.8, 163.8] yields 21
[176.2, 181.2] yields 24.7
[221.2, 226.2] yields 23.9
